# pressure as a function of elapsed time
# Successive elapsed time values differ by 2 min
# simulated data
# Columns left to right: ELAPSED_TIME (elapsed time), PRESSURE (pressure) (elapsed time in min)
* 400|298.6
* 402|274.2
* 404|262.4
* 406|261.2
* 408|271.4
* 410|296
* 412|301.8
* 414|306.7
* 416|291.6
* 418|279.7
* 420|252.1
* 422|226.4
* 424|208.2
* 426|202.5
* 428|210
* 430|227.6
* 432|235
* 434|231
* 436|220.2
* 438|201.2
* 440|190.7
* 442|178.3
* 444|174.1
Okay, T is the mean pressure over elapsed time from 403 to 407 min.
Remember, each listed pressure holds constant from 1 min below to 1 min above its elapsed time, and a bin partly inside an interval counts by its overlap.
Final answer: 262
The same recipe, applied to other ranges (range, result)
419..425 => 229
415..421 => 274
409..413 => 299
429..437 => 228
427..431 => 219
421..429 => 212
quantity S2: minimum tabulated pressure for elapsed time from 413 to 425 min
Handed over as 208.2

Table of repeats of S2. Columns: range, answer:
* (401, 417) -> 261.2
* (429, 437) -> 220.2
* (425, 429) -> 202.5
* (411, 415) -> 301.8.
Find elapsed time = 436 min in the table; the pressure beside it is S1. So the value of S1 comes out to 220.2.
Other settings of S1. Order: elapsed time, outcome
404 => 262.4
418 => 279.7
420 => 252.1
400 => 298.6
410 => 296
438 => 201.2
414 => 306.7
